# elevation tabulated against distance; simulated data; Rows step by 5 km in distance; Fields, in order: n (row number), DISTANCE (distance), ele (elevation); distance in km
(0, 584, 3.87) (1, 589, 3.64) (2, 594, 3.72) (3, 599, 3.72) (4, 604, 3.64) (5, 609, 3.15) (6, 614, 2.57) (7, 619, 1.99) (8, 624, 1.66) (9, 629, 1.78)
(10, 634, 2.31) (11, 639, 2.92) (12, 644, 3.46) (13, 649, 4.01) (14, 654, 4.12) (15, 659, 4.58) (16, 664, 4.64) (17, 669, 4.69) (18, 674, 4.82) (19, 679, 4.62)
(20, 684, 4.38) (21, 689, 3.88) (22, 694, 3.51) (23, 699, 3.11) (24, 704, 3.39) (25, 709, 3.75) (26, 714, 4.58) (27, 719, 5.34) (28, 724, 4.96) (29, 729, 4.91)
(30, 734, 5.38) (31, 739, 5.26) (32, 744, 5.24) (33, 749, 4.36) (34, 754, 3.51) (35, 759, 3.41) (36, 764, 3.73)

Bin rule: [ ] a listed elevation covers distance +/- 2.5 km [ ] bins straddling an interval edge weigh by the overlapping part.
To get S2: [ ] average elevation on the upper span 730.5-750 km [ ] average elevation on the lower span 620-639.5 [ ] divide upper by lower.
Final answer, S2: 2.46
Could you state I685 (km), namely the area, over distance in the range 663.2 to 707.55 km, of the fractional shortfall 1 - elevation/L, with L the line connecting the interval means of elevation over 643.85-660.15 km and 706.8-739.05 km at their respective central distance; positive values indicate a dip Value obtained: 3.4 km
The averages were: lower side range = 4.08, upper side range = 4.86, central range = 4.09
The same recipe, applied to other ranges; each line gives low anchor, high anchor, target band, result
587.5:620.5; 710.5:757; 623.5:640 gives 6.5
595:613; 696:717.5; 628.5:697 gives -4.7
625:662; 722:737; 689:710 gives 4.6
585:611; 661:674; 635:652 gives 3.7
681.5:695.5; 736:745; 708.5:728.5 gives -0.3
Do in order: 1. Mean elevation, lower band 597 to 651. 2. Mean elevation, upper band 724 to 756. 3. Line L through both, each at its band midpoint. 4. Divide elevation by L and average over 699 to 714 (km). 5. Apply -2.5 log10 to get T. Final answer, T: 0.16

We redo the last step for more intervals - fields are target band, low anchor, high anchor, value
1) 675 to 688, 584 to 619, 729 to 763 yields -0.12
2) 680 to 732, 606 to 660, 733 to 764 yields -0.09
